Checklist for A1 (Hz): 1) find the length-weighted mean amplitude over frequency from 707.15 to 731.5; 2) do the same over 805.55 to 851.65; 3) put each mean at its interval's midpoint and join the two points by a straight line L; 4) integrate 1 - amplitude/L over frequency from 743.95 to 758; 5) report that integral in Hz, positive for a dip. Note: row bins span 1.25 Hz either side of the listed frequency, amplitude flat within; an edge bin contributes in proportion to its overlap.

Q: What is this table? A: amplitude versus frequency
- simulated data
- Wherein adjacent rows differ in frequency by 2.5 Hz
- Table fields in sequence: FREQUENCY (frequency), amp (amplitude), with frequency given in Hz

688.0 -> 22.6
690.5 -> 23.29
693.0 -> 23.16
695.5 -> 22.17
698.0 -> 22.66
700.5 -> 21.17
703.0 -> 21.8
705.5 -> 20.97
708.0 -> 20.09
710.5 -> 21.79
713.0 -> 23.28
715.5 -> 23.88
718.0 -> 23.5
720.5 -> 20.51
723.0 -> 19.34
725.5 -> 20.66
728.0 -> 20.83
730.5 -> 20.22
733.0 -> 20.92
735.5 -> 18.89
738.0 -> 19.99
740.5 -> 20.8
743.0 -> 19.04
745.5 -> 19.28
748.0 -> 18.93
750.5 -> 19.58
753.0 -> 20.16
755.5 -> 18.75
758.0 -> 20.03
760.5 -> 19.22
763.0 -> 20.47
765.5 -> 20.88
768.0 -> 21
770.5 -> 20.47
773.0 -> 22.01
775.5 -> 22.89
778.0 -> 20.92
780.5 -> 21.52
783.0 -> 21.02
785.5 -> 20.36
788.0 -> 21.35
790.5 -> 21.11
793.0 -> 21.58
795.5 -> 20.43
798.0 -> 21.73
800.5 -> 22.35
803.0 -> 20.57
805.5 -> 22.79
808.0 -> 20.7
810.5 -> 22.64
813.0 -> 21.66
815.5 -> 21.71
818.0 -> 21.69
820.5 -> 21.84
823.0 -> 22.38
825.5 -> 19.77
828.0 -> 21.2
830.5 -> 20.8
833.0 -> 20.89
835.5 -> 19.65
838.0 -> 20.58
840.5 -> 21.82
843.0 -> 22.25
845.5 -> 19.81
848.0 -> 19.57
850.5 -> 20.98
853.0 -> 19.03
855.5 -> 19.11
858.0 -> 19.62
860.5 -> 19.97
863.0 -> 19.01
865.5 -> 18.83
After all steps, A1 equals 1.3 Hz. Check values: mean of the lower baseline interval 21.4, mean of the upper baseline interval 21.2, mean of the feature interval 19.4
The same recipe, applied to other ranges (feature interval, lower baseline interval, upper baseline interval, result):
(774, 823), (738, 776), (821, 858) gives -2.8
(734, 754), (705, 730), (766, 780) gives 1.7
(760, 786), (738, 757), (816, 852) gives -1.4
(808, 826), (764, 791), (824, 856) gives -0.8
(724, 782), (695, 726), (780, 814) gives 3.3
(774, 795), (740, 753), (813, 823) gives -0.6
